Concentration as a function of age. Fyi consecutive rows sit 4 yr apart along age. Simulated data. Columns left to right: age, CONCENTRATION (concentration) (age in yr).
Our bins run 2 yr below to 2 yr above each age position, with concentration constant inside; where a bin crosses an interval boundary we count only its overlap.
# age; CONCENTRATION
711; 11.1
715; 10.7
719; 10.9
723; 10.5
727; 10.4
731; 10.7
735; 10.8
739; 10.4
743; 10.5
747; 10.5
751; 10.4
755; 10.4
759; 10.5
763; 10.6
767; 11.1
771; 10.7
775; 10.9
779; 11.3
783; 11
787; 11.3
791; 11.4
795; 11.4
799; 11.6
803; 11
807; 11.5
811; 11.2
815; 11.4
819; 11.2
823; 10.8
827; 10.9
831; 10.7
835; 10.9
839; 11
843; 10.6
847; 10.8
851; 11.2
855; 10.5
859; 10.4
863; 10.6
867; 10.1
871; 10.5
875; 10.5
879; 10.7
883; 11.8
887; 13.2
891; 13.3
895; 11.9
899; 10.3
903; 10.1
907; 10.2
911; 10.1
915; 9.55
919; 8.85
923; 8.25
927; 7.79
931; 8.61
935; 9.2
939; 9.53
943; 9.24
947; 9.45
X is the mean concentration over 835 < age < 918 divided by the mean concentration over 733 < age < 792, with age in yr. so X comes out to 1.01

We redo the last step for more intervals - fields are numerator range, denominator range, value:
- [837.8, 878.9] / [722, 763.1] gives 1.01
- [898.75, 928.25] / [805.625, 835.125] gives 0.85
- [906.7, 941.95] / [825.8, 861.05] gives 0.84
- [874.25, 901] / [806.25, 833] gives 1.06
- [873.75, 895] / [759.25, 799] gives 1.08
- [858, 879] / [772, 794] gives 0.94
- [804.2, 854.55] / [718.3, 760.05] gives 1.04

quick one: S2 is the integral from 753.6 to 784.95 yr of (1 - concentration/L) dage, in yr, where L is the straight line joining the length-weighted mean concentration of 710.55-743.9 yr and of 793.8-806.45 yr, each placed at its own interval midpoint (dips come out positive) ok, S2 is 0.7 yr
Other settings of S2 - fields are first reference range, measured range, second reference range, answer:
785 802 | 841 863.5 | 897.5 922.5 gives -0.3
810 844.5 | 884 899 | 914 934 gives -4.8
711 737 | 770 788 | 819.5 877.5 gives -0.6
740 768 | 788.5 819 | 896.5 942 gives -3.5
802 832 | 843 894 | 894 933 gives -4.5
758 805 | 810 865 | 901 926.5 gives -2.6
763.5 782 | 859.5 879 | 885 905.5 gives 1.9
